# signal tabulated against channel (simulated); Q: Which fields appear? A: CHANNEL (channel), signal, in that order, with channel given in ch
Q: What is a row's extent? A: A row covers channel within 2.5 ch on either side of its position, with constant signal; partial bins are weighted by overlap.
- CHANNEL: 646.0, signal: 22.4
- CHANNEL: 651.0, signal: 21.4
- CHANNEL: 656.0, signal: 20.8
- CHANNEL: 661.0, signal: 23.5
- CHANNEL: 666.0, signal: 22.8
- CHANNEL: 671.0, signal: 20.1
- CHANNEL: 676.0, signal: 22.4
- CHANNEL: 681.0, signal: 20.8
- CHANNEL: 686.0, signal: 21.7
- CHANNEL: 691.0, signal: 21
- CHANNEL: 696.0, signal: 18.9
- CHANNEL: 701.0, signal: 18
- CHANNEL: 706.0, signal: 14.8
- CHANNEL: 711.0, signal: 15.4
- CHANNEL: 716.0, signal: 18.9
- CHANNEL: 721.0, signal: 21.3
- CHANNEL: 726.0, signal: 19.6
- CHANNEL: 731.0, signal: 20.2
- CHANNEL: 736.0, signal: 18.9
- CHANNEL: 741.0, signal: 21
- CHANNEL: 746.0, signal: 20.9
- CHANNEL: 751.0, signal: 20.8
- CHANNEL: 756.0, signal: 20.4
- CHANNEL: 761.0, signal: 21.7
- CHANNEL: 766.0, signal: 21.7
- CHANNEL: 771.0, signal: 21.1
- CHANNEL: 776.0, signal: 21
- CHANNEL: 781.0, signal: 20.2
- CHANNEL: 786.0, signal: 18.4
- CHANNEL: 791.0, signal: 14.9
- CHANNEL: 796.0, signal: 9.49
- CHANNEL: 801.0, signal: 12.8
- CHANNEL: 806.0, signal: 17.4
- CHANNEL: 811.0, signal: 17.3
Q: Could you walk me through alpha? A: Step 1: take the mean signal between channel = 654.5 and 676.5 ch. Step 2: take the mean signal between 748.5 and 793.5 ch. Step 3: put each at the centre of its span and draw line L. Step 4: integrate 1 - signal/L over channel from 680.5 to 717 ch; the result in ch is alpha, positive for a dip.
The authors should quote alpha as 4.8 ch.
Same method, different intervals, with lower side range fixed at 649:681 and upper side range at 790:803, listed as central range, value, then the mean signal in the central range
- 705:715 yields 1.47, 15.7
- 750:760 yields -3.70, 20.7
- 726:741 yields -2.77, 19.8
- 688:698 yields -0.19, 20.1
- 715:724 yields -1.28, 20.3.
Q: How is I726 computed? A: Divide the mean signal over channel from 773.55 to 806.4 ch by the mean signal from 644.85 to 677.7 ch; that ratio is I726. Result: 0.7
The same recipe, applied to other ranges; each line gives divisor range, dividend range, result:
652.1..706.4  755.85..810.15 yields 0.87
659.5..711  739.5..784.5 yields 1.04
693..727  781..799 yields 0.83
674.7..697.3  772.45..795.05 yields 0.86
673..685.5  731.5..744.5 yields 0.93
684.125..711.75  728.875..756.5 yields 1.11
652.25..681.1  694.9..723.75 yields 0.82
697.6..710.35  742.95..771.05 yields 1.28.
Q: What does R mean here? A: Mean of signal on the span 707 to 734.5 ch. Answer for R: 18.8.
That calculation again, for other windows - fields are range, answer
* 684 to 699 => 20.4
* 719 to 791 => 20.3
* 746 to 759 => 20.7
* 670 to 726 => 19.4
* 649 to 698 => 21.4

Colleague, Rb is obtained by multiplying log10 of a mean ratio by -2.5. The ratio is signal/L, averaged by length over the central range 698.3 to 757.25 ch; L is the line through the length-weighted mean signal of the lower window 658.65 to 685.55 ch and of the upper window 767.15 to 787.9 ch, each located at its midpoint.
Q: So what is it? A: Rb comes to 0.10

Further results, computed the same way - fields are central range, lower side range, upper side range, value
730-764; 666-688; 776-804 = -0.15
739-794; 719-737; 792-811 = -0.19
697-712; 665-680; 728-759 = 0.27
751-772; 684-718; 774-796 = -0.19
